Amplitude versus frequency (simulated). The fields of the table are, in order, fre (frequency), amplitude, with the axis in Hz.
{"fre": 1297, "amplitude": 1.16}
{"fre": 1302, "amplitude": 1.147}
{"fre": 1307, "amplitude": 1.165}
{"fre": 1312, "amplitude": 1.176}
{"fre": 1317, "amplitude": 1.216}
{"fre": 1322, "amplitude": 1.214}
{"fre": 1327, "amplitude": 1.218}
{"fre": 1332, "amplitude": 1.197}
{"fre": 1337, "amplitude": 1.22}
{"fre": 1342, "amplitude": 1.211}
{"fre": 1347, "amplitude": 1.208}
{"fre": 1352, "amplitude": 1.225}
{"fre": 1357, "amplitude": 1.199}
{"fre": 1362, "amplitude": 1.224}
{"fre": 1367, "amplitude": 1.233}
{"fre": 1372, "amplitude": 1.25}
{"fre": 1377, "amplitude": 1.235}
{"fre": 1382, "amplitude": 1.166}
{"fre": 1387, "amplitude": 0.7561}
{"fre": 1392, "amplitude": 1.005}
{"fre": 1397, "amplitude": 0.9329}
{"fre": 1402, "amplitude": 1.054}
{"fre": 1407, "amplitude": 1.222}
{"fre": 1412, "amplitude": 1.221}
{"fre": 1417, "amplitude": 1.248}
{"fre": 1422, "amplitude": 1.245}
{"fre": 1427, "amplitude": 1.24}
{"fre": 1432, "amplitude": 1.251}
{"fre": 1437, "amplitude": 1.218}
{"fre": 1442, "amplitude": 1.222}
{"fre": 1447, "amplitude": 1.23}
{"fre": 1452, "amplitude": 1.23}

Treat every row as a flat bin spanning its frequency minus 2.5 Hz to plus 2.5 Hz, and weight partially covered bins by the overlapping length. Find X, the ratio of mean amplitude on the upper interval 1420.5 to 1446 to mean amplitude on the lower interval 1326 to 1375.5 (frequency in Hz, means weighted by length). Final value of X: 1.01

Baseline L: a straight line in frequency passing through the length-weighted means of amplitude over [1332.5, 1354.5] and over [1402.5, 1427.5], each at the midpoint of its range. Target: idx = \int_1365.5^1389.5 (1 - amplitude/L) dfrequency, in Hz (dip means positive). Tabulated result 1.8 Hz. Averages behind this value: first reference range 1.21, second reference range 1.22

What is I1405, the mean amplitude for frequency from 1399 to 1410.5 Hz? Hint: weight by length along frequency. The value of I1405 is 1.14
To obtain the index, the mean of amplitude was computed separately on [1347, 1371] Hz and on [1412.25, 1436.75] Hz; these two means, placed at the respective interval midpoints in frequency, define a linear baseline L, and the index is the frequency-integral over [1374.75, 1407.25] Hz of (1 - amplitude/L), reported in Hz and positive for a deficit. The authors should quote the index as 5.0 Hz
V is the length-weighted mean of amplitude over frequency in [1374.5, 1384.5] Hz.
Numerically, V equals 1.2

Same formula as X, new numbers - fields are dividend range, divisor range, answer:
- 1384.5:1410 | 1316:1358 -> 0.82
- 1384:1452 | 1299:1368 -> 0.95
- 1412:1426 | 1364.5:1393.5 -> 1.12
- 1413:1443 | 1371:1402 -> 1.18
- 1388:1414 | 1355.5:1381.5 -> 0.87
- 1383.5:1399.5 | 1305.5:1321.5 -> 0.77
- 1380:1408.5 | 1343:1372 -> 0.83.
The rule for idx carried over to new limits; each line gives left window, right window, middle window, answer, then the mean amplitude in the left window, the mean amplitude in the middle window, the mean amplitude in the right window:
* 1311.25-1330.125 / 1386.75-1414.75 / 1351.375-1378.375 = -2.5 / 1.21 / 1.23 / 1.06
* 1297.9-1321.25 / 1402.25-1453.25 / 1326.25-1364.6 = -0.7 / 1.18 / 1.21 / 1.22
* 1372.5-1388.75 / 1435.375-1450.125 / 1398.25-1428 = -0.8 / 1.09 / 1.19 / 1.22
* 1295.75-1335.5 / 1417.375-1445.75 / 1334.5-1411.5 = 4.2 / 1.19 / 1.14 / 1.24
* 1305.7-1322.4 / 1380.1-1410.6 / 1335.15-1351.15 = -1.1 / 1.19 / 1.21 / 1.03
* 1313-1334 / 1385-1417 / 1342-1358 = -0.8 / 1.21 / 1.21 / 1.05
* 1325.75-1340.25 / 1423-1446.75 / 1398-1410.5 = 1.1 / 1.21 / 1.12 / 1.23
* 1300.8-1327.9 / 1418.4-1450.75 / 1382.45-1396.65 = 3.4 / 1.19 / 0.93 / 1.23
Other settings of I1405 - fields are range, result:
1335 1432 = 1.16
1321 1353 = 1.21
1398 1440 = 1.2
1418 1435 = 1.24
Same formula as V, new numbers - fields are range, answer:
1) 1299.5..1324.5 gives 1.18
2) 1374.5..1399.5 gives 1.02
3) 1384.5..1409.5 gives 0.994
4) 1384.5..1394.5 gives 0.881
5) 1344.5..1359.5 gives 1.21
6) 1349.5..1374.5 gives 1.23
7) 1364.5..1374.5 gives 1.24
